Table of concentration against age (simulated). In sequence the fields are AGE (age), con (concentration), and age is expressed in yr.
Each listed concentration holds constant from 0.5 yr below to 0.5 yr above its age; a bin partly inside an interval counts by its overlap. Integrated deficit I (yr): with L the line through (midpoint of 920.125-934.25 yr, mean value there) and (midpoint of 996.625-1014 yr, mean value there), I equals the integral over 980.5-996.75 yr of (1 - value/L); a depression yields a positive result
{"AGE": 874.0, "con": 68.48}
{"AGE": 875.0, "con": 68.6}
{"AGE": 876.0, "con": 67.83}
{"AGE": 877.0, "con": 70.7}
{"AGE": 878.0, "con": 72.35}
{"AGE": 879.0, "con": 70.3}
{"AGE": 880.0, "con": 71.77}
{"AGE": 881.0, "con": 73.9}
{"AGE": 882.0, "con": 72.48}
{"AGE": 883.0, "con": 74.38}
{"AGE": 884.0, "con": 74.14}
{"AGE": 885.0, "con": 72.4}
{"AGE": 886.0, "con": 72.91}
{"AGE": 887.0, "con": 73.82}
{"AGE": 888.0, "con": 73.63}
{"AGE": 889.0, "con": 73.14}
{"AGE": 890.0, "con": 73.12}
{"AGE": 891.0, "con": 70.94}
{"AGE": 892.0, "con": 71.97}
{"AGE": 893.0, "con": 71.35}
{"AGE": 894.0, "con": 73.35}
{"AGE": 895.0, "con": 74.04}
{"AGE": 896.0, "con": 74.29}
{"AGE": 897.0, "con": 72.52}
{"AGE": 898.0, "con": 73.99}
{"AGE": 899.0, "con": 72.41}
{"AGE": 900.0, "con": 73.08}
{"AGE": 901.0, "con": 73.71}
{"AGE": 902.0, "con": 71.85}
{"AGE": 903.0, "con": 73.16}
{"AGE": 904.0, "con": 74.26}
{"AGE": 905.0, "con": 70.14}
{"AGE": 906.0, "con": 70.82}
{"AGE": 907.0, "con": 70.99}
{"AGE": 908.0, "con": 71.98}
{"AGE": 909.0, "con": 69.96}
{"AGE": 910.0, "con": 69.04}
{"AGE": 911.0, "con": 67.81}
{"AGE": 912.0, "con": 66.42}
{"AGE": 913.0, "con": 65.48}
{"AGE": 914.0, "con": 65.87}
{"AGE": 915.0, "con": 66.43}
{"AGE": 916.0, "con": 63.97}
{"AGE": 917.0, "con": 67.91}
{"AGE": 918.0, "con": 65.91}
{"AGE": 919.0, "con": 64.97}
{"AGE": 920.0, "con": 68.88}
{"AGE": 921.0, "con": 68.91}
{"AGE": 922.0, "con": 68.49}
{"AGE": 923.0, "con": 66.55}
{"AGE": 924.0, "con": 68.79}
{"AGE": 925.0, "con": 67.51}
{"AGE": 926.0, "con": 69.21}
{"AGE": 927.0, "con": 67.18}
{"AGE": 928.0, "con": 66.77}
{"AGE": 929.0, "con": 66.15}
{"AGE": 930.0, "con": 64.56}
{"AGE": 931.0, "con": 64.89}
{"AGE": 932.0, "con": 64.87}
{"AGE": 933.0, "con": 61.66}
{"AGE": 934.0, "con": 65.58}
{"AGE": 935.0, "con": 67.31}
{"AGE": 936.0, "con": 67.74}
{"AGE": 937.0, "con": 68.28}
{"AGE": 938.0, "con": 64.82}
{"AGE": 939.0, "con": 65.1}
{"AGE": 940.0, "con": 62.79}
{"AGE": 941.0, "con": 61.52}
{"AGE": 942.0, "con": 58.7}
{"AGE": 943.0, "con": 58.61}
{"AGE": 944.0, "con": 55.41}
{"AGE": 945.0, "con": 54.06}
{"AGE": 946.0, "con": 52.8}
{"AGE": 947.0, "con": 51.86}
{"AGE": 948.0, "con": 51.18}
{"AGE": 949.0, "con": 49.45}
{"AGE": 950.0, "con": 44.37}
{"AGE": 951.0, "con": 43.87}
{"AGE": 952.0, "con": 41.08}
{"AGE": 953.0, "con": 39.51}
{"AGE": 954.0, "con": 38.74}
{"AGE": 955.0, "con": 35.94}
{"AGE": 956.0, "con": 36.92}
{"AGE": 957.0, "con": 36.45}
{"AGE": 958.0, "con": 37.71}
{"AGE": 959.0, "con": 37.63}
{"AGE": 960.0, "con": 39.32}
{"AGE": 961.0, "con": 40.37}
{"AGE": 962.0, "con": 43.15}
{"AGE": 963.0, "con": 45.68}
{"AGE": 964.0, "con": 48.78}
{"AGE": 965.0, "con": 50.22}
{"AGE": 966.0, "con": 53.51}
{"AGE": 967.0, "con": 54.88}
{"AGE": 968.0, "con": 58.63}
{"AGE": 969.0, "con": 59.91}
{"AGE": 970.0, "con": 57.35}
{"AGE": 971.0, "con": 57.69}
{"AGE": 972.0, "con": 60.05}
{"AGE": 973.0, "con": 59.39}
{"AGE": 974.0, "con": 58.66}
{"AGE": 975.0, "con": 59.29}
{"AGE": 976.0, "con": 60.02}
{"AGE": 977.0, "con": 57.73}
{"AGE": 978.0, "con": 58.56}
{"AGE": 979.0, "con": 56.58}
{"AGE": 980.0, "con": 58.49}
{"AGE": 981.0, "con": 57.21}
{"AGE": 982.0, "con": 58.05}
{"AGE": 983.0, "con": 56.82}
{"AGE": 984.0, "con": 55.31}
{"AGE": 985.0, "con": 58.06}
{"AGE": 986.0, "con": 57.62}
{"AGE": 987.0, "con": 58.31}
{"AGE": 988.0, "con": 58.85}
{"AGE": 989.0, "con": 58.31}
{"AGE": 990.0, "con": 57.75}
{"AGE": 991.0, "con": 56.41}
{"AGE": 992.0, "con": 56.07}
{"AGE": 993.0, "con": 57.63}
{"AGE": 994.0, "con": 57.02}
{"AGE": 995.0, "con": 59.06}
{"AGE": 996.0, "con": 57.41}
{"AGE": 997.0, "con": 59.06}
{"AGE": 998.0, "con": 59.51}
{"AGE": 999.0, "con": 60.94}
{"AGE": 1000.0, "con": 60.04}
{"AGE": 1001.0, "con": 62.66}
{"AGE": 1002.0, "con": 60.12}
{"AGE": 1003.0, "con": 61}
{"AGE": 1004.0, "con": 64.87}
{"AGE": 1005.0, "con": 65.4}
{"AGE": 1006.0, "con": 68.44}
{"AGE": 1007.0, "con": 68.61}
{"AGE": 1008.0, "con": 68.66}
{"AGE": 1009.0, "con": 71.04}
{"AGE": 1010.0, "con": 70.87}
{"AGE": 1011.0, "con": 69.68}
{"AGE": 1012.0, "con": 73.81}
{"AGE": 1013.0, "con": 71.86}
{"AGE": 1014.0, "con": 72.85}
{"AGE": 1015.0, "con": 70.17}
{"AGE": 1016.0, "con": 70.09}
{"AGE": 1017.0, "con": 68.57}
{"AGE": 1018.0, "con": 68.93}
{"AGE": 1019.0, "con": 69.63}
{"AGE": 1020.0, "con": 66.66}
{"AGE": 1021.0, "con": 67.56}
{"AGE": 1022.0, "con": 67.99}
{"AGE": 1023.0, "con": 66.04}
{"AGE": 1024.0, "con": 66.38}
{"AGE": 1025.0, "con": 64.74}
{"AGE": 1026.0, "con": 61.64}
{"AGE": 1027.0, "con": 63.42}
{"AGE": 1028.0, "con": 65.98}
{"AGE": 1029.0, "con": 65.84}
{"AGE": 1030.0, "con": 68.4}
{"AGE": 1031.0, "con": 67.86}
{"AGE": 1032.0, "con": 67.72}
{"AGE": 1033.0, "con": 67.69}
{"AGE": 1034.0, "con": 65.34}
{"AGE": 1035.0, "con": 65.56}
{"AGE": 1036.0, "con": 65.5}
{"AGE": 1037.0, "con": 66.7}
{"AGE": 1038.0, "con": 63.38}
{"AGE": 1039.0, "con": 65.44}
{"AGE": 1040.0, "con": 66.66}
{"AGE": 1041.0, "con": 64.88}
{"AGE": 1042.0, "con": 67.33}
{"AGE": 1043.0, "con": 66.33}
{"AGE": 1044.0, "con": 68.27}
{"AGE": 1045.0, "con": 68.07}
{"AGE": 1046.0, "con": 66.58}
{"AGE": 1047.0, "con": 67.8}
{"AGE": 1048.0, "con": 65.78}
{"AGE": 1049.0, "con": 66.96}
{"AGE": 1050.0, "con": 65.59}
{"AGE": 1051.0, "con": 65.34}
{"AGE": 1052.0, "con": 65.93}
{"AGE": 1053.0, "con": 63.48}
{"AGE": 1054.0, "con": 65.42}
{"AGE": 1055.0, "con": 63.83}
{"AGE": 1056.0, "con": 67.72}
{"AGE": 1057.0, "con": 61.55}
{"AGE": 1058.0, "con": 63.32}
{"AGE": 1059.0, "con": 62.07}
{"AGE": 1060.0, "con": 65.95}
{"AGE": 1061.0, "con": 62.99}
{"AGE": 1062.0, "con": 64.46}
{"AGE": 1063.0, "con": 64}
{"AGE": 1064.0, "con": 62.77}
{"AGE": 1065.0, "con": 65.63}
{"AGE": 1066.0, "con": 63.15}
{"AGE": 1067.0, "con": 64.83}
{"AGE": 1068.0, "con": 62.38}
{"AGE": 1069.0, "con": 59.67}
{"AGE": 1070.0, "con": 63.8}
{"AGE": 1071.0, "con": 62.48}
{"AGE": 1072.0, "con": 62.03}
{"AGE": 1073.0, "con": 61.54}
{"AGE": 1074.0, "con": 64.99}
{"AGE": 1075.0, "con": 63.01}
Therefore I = 2.1 yr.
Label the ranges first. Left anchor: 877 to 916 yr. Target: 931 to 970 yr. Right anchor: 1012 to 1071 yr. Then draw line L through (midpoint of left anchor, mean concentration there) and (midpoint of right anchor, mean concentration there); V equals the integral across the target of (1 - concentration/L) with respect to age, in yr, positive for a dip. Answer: 9.8 yr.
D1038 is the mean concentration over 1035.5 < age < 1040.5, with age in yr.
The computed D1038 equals 65.5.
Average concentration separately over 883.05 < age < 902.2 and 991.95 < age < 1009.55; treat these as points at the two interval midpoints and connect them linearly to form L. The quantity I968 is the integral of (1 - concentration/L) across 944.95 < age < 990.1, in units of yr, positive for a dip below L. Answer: 9.7 yr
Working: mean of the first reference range 73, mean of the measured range 51.4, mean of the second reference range 62.3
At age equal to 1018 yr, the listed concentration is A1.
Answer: 68.93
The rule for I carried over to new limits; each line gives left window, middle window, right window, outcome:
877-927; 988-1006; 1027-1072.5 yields 2.0 yr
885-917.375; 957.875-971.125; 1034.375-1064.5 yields 3.8 yr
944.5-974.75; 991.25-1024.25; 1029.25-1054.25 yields -3.7 yr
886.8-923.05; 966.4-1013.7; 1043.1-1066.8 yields 4.6 yr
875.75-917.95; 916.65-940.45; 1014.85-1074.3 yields 1.2 yr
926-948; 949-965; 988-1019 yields 5.5 yr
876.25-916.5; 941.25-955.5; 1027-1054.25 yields 4.3 yr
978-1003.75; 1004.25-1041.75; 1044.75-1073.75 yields -3.9 yr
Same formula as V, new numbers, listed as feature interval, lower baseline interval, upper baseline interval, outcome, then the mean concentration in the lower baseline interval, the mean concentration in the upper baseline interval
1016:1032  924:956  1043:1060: -0.81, 57.6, 65.5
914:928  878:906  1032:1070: 0.82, 72.8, 65.1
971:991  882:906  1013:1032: 3.22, 72.9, 67.5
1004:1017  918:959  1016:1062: -1.28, 57.6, 66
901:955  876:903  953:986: -0.05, 72.7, 51.4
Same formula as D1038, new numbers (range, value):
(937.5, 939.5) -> 65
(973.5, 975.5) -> 59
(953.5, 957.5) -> 37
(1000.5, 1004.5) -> 62.2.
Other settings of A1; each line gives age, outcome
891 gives 70.94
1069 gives 59.67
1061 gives 62.99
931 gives 64.89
